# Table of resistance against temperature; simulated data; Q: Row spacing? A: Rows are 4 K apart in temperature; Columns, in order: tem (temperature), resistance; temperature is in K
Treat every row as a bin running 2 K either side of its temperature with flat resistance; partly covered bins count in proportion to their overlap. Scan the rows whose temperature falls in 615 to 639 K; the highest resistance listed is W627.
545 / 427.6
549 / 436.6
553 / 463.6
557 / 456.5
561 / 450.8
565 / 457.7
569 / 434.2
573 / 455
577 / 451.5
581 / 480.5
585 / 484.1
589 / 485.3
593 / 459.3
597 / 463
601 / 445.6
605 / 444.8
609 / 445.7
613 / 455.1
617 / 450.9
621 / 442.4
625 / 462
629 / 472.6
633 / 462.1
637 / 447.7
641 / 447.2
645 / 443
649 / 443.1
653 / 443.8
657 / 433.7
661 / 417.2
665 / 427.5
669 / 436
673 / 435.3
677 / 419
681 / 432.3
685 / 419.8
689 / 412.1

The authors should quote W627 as 472.6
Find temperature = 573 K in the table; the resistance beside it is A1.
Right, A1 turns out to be 455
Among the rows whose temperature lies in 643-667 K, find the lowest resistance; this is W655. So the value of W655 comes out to 417.2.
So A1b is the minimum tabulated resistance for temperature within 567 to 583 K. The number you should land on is 434.2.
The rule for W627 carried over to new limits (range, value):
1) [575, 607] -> 485.3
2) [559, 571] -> 457.7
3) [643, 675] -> 443.8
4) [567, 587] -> 484.1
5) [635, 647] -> 447.7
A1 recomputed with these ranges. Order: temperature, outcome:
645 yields 443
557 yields 456.5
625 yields 462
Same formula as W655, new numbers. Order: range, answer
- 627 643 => 447.2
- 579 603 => 445.6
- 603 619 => 444.8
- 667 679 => 419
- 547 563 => 436.6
